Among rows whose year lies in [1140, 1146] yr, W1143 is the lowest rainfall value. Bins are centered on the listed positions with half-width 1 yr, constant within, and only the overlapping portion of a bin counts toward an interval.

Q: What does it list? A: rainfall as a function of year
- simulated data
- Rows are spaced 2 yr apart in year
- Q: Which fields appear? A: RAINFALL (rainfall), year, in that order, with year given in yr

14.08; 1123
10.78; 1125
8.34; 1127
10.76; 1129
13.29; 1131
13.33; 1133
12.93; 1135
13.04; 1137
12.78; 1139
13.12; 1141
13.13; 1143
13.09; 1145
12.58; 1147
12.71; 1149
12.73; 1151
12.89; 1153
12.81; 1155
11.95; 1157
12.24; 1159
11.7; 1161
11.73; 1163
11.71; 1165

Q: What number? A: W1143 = 13.09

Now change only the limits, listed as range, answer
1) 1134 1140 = 12.78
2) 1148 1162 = 11.7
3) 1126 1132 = 8.34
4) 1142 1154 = 12.58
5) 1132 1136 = 12.93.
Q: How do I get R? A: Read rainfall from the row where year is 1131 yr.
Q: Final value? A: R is 13.29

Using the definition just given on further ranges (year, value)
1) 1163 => 11.73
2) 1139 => 12.78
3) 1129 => 10.76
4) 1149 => 12.71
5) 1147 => 12.58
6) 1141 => 13.12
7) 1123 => 14.08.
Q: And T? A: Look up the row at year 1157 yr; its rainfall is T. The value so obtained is 11.95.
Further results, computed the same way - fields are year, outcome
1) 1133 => 13.33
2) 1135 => 12.93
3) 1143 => 13.13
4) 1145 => 13.09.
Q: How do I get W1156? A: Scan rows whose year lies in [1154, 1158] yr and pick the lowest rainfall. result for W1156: 11.95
